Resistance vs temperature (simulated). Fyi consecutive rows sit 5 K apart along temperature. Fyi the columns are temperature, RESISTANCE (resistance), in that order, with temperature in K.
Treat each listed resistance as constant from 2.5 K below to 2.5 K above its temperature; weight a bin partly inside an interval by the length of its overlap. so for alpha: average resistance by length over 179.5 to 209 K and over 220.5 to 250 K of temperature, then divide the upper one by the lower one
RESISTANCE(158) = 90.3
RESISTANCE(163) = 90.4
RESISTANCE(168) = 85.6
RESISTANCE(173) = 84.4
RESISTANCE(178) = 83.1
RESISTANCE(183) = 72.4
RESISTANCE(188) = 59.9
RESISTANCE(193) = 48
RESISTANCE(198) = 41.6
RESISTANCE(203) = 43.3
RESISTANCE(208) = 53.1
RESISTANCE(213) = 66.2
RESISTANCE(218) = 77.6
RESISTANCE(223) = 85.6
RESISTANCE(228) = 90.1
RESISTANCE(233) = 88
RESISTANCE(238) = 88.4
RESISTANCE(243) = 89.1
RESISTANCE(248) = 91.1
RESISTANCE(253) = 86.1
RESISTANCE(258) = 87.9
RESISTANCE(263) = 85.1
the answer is 1.64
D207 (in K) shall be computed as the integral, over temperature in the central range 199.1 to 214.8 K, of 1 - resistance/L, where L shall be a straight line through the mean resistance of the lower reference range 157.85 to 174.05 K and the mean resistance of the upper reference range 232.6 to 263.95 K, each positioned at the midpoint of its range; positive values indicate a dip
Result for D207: 6.3 K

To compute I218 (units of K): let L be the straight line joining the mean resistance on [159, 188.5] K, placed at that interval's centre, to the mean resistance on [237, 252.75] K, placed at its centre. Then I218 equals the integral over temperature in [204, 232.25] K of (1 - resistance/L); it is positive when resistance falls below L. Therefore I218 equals 4.1 K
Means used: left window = 81.2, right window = 89.2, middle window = 73.7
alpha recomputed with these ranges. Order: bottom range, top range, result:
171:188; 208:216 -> 0.82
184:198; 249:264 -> 1.62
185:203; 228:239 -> 1.79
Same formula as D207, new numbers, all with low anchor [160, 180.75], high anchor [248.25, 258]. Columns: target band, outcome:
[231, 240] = -0.1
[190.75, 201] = 5.0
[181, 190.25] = 2.2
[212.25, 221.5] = 1.3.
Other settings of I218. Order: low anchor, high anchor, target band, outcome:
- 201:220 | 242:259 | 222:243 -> -3.6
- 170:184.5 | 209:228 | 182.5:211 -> 9.7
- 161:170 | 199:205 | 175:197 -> -0.4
